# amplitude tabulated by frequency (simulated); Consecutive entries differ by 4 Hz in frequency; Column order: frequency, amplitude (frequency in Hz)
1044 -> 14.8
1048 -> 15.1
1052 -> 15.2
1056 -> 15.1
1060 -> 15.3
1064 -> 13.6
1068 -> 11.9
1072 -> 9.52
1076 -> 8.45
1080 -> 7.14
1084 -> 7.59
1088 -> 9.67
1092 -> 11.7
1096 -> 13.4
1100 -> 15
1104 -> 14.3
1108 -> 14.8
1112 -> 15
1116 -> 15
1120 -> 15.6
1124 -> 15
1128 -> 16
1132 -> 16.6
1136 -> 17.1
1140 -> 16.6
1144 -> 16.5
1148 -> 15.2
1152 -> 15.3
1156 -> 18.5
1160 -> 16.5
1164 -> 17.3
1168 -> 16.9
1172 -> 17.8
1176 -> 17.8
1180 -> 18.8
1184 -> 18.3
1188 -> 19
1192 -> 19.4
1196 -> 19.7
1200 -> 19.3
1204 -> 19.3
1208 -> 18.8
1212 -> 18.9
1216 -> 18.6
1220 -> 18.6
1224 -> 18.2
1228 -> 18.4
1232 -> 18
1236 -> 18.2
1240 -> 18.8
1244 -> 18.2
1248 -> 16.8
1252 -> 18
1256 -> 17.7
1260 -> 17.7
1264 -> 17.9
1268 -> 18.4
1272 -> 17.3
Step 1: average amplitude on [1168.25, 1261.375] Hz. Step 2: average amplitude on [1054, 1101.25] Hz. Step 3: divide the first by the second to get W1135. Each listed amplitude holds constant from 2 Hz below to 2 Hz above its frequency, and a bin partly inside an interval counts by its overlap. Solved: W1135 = 1.61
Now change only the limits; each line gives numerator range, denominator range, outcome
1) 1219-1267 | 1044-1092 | 1.53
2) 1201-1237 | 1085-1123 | 1.36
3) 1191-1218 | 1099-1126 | 1.28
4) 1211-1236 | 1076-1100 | 1.80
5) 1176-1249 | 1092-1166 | 1.19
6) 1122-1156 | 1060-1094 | 1.58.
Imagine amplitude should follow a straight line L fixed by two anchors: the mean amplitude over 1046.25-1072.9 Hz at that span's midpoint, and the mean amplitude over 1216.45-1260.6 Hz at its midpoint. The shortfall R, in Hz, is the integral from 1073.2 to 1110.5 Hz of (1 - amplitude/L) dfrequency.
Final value 8.4 Hz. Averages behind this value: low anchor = 13.8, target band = 11.3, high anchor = 18.1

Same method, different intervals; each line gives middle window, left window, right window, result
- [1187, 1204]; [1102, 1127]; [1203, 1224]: -1.2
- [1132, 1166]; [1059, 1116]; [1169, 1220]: -1.6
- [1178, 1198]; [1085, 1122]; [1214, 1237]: -2.5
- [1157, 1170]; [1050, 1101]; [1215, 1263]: -1.6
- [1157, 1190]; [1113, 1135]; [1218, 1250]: -2.0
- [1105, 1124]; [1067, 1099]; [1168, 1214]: -3.8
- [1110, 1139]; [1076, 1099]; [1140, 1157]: -4.2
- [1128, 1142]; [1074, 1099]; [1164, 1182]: -2.3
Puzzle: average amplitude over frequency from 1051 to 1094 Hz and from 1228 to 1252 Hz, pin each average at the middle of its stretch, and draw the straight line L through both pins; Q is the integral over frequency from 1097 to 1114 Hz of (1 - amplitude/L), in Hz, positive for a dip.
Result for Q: -2.8 Hz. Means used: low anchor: 11.3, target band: 14.7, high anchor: 18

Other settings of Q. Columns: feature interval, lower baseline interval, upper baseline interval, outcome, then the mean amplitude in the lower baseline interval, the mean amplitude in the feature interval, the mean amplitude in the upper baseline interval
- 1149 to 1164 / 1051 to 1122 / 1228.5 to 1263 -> -1.8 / 12.6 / 16.7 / 17.9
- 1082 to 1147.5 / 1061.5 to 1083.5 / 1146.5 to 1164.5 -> -4.7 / 10.1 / 14.4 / 16.5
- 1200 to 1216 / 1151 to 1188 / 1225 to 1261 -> -1.1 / 17.6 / 19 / 18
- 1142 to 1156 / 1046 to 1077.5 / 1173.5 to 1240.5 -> 0.3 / 13.1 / 16.1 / 18.7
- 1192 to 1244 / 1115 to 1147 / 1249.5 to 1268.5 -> -4.4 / 16.1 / 18.7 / 17.9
